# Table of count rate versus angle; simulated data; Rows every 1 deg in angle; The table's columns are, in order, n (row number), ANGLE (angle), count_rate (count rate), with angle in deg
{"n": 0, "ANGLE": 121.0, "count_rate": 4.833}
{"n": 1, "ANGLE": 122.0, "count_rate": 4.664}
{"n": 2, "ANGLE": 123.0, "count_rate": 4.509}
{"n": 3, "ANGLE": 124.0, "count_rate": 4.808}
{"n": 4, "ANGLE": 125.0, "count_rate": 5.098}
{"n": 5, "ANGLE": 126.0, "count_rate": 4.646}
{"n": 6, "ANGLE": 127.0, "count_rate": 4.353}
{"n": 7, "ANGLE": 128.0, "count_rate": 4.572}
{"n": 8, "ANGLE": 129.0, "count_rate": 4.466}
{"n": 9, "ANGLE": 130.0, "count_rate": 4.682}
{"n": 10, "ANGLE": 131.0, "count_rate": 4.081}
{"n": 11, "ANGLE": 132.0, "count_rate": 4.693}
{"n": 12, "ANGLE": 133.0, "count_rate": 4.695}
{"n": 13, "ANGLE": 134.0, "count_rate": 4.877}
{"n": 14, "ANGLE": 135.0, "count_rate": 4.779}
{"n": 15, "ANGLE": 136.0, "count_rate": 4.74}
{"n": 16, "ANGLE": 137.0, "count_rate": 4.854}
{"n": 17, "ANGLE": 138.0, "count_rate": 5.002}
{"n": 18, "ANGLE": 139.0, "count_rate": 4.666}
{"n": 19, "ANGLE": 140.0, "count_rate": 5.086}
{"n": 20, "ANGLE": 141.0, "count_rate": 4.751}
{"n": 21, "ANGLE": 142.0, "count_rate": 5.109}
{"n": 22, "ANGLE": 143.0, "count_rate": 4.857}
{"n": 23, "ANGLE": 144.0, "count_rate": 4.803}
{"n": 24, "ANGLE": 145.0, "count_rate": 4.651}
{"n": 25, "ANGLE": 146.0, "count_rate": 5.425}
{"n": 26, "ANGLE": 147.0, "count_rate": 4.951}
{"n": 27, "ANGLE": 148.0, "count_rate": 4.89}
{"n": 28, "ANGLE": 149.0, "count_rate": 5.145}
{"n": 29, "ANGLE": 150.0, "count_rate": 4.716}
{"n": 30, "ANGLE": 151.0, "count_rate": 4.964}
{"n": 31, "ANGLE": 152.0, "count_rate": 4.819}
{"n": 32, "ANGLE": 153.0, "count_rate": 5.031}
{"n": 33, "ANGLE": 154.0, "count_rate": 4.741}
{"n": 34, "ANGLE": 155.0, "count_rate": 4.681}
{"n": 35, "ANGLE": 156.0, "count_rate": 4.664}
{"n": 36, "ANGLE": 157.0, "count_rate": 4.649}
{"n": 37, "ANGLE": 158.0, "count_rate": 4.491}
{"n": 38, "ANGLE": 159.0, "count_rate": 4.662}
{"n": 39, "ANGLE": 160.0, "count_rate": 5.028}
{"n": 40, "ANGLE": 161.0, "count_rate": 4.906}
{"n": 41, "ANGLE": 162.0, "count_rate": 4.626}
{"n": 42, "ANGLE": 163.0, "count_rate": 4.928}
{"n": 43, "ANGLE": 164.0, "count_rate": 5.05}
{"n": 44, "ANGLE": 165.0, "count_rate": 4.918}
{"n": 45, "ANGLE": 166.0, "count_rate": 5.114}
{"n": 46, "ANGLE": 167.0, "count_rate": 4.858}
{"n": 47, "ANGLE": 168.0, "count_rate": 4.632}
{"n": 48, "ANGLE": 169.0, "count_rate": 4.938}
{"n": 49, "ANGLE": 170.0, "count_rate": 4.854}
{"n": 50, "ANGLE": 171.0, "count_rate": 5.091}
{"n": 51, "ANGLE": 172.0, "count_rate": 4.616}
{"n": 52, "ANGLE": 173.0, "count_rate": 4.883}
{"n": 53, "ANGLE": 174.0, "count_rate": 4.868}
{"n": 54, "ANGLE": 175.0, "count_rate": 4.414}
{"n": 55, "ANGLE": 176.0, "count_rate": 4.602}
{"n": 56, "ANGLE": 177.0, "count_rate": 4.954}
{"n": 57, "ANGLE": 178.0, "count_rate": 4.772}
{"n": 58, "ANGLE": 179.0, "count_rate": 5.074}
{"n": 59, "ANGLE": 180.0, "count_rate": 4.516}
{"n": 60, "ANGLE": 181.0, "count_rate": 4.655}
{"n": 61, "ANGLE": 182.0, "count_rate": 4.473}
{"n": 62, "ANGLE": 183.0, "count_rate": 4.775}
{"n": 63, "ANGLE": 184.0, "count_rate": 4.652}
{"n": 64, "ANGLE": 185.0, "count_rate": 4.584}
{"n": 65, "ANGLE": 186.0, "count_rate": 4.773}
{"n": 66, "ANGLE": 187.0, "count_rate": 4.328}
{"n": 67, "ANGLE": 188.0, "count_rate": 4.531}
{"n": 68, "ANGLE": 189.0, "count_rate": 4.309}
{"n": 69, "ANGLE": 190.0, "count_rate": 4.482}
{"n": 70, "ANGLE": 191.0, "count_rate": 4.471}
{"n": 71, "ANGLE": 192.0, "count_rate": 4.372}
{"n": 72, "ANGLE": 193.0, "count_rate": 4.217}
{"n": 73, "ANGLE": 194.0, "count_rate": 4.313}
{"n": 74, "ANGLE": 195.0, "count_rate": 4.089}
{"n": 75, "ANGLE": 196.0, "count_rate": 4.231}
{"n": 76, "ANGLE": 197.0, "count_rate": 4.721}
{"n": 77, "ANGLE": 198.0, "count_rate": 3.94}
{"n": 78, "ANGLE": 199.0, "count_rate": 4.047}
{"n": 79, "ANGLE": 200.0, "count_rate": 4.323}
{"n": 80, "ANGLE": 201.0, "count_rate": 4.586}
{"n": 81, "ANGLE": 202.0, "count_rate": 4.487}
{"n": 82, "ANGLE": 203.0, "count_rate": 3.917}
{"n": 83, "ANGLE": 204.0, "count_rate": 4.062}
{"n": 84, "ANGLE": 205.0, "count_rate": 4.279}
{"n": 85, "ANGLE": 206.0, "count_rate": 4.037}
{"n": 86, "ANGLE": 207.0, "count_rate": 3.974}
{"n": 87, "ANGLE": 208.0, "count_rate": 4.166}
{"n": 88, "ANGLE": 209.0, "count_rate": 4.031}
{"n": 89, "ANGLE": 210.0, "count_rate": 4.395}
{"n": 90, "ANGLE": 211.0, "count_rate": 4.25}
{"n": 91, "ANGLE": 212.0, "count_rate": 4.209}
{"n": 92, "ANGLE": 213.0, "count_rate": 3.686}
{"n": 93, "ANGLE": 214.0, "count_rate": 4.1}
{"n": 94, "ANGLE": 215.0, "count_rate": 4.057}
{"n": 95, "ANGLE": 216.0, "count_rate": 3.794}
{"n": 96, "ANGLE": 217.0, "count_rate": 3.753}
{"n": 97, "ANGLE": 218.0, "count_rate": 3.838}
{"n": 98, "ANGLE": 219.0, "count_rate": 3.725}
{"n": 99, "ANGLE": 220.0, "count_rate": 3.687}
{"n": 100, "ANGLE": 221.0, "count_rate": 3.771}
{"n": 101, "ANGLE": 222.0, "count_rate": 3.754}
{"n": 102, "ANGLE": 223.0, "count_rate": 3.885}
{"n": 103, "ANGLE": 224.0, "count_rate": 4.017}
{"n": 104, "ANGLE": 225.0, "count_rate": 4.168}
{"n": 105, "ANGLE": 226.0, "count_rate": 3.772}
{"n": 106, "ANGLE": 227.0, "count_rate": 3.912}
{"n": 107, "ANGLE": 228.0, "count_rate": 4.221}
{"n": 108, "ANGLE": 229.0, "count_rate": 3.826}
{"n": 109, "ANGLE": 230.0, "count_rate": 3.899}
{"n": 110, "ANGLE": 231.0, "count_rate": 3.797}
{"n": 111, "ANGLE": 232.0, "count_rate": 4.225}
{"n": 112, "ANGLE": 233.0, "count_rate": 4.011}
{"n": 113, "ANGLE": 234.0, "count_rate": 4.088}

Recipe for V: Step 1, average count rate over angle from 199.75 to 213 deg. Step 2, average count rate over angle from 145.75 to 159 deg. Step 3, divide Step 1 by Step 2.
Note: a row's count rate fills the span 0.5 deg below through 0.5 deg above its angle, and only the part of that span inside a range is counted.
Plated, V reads 0.9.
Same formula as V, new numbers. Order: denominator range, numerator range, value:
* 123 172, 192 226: 0.85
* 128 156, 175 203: 0.93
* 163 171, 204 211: 0.84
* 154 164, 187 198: 0.92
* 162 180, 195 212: 0.87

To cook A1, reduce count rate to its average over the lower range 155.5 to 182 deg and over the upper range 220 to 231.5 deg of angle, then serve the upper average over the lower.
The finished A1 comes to 0.8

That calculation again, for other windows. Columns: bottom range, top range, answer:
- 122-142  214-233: 0.83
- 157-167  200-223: 0.83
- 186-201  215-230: 0.89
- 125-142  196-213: 0.89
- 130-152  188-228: 0.85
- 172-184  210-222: 0.83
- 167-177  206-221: 0.83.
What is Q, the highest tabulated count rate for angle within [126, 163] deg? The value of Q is 5.425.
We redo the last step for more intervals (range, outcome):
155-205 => 5.114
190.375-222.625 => 4.721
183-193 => 4.775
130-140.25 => 5.086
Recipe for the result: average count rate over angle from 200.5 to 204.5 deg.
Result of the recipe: 4.26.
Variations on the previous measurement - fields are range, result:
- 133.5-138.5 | 4.85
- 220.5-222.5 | 3.76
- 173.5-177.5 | 4.71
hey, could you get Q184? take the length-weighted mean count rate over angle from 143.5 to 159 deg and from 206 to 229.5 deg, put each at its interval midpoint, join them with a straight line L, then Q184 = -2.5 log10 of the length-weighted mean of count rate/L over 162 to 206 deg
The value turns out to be -0.04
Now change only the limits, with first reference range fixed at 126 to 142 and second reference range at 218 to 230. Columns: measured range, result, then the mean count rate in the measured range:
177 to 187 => -0.10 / 4.69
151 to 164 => -0.07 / 4.79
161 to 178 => -0.11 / 4.83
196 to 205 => -0.04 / 4.26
